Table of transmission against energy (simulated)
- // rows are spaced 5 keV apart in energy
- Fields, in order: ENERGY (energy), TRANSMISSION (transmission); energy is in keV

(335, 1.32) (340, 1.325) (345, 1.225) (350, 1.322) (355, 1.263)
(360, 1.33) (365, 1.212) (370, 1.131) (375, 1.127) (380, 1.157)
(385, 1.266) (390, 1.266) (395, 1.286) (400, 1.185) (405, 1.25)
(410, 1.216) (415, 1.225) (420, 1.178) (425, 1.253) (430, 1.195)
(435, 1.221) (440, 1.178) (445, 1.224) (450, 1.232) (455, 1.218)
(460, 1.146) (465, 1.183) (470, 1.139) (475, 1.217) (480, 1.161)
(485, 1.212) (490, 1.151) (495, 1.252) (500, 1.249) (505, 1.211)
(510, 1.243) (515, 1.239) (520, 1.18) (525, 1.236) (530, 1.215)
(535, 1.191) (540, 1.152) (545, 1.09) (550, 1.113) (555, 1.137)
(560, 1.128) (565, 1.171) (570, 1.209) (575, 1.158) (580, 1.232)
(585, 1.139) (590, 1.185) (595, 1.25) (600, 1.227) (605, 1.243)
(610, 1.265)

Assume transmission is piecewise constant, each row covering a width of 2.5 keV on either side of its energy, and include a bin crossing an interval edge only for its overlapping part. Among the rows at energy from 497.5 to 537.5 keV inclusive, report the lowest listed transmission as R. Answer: 1.18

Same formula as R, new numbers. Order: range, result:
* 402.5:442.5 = 1.178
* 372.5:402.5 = 1.127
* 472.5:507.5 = 1.151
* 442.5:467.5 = 1.146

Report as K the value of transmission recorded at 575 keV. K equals 1.158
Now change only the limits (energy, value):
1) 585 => 1.139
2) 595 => 1.25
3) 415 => 1.225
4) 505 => 1.211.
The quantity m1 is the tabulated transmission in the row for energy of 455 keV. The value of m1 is 1.218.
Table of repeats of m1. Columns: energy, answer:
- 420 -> 1.178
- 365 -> 1.212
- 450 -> 1.232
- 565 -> 1.171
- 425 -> 1.253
